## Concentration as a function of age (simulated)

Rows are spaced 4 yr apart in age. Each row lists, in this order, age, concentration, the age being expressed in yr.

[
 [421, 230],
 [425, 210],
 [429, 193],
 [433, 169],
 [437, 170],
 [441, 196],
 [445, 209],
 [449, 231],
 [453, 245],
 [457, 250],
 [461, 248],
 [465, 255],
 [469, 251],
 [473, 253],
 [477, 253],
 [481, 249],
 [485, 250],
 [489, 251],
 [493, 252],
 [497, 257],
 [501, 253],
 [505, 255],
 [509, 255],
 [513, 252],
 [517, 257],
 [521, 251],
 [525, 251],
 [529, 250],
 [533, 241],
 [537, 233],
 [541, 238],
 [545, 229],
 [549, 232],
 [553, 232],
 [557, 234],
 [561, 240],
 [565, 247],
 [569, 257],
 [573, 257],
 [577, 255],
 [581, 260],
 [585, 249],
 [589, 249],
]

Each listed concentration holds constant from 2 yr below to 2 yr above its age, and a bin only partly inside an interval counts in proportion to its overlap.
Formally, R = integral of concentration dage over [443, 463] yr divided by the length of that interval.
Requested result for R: 237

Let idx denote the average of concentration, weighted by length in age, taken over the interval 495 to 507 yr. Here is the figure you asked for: 255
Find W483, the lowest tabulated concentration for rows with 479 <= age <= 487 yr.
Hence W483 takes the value 249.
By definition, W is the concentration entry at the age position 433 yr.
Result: 169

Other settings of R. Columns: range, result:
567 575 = 257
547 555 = 232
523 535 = 247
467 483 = 252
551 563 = 235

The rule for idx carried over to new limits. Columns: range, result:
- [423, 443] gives 188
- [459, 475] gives 252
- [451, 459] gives 248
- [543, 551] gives 230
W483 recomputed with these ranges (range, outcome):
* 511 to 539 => 233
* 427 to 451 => 169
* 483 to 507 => 250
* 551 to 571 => 232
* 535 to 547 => 229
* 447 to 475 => 231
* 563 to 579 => 247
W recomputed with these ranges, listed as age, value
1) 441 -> 196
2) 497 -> 257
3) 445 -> 209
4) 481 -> 249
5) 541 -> 238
